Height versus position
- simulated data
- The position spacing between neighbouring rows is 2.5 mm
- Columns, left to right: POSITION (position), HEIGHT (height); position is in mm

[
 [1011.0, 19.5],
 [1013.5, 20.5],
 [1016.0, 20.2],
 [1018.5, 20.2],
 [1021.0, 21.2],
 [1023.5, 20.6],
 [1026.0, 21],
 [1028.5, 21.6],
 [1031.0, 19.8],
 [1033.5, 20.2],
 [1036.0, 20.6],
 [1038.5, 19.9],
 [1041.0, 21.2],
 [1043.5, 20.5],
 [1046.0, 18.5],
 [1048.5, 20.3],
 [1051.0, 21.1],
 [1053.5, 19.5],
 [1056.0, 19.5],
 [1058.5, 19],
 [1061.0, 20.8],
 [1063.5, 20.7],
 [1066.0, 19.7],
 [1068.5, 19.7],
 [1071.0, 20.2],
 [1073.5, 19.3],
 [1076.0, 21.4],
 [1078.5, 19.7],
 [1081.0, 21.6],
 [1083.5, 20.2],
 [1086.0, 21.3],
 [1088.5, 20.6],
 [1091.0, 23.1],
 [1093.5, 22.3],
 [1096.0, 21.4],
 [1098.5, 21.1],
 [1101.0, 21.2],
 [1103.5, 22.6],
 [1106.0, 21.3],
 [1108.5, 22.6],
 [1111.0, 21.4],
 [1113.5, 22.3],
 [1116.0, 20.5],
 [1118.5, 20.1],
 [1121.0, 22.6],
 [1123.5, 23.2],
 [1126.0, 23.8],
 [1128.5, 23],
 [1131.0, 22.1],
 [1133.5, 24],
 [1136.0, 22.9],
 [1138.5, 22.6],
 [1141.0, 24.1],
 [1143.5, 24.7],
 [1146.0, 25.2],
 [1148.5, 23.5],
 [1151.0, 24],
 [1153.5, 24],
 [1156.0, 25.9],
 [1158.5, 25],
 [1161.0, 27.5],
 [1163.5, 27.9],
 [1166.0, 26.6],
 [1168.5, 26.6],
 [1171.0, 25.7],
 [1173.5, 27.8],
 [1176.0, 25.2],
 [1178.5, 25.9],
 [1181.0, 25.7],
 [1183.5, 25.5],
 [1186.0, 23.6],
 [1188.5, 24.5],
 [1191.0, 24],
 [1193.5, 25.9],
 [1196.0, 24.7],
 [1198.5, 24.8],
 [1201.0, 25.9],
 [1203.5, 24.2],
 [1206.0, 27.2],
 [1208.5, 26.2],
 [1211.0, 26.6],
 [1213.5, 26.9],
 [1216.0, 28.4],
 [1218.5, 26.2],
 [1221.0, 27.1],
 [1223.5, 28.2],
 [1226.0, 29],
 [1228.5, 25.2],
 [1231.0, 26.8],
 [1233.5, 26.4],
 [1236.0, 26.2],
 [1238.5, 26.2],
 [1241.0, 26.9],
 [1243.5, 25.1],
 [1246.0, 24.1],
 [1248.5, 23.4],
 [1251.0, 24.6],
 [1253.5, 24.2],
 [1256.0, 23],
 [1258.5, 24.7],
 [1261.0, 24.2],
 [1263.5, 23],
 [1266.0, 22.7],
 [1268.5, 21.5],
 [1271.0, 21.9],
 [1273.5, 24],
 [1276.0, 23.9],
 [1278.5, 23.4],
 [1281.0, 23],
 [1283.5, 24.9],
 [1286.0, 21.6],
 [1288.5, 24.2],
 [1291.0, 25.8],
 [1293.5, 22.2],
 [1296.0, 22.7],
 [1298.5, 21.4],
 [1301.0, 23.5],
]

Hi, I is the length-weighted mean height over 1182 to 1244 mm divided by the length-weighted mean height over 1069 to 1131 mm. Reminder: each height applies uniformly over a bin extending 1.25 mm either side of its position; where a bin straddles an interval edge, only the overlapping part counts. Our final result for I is 1.21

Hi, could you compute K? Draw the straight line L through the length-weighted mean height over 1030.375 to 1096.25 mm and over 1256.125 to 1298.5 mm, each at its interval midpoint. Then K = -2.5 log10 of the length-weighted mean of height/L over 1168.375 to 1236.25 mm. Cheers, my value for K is -0.17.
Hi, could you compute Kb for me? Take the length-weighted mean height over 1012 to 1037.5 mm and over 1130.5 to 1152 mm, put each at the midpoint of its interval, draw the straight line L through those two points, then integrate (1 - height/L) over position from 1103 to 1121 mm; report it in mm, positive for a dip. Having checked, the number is 1.1 mm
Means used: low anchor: 20.6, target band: 21.6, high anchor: 23.7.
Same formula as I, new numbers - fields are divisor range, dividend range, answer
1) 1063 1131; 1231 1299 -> 1.12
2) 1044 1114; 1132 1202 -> 1.21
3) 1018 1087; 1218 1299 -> 1.20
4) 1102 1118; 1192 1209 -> 1.18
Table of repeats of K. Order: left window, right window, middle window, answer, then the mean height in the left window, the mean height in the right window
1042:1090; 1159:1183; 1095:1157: 0.05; 20.2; 26.5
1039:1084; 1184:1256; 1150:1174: -0.10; 20.2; 25.8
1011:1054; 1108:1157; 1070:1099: 0.04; 20.4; 23.1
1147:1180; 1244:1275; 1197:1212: -0.04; 25.8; 23.5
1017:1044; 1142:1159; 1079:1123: 0.07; 20.6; 24.6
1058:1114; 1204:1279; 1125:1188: -0.09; 21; 25.2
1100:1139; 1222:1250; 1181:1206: -0.01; 22.3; 26.1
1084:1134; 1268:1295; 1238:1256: -0.08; 22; 23.4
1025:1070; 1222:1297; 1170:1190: -0.12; 20.2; 24.4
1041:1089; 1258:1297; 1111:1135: -0.06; 20.2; 23.3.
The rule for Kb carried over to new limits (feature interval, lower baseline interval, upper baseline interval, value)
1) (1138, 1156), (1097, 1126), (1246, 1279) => -1.63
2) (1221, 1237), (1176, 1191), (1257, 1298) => -1.87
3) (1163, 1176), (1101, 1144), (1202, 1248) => -1.28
